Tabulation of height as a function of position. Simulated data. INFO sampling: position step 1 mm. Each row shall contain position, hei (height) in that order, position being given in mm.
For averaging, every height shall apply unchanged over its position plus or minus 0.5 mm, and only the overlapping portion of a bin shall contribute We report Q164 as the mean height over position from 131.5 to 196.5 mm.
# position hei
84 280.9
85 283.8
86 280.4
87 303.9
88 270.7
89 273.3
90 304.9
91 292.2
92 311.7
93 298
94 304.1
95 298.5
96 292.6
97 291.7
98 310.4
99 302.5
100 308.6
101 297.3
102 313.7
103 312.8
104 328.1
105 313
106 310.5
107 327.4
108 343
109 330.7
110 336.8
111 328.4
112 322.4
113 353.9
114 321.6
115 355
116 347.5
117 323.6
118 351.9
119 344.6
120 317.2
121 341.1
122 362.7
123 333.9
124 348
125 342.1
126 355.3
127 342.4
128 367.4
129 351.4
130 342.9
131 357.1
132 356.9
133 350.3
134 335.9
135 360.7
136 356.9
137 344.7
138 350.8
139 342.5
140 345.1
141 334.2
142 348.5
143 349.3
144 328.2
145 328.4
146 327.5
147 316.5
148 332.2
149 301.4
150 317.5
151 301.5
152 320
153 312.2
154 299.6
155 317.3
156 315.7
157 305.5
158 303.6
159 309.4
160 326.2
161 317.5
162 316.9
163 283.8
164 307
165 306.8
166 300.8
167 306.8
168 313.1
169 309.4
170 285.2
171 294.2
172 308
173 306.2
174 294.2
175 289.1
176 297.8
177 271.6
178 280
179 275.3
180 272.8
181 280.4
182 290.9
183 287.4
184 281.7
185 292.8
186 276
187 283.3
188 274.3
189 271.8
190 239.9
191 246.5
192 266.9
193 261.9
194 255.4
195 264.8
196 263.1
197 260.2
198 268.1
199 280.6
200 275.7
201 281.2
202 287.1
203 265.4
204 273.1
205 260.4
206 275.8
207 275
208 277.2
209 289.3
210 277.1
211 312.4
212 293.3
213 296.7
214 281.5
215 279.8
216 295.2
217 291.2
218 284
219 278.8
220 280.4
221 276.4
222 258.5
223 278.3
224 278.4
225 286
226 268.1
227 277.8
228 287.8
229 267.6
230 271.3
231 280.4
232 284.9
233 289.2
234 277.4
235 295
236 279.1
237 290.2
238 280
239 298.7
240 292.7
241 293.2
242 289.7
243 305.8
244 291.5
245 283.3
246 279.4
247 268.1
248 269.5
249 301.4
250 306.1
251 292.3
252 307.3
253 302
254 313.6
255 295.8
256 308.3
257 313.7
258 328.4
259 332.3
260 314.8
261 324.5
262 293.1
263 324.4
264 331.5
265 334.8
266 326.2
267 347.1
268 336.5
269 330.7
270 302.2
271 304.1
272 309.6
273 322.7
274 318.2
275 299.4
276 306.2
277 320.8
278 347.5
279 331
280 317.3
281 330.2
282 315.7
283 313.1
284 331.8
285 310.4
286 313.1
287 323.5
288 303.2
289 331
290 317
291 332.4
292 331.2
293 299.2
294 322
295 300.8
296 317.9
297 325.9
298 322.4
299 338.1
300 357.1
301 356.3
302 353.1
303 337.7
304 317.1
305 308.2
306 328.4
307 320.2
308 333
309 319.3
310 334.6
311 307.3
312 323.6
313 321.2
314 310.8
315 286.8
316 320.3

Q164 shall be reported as 305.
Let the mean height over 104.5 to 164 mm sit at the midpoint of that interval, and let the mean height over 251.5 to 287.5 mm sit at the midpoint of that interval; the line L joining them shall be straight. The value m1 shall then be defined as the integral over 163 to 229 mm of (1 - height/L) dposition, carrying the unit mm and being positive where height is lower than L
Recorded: 9.1 mm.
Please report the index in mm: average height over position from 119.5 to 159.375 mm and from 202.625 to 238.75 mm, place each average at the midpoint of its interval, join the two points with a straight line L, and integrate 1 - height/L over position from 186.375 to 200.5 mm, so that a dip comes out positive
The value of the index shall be 1.59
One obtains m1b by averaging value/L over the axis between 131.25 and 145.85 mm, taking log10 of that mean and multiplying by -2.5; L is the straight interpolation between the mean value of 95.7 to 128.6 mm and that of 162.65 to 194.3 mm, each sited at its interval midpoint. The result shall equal -0.11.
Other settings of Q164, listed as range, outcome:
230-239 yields 285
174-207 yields 274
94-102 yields 301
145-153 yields 317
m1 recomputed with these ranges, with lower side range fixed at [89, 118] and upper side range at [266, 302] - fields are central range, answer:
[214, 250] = 4.24 mm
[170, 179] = 0.79 mm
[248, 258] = 0.56 mm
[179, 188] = 1.05 mm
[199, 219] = 2.37 mm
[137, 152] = -0.57 mm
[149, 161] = 0.27 mm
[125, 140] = -1.54 mm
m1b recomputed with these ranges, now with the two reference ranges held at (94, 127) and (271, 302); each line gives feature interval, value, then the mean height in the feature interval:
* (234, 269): 0.07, 304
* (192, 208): 0.20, 270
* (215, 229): 0.16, 280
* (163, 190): 0.13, 290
